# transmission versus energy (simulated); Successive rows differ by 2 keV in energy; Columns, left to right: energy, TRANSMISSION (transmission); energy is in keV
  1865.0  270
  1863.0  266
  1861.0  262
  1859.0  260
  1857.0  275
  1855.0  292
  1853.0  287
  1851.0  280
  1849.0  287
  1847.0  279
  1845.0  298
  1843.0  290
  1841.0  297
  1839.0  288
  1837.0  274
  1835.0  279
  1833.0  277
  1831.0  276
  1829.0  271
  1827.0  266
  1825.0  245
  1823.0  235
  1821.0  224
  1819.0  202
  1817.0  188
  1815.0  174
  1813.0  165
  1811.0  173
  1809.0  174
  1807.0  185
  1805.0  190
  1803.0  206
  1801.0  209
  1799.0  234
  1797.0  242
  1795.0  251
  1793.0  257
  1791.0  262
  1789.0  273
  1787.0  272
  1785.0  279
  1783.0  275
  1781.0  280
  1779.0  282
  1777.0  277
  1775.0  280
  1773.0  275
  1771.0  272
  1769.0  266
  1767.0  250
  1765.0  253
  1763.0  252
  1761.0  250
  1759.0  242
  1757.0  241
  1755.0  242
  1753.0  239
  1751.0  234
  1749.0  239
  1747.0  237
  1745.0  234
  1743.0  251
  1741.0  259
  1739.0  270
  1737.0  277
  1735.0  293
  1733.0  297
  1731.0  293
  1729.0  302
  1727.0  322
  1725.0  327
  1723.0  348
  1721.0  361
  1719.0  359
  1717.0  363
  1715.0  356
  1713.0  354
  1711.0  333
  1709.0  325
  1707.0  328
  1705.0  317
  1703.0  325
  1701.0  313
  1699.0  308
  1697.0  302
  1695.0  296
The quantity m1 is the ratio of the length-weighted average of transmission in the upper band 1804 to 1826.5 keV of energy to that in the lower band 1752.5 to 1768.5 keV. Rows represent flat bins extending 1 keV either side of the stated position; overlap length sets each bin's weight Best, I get 0.80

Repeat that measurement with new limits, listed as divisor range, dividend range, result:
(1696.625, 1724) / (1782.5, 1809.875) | 0.70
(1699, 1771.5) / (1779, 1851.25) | 0.85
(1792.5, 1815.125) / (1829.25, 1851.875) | 1.38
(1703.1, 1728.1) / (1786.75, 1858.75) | 0.72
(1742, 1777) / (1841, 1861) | 1.13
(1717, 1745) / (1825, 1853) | 0.92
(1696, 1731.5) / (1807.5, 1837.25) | 0.69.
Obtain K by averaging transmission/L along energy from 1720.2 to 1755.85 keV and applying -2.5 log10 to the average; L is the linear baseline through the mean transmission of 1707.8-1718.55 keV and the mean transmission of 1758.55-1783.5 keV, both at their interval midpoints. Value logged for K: 0.13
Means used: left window 347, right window 266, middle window 279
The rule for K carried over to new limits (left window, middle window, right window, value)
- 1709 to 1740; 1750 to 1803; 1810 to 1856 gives 0.13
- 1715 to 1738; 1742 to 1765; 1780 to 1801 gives 0.22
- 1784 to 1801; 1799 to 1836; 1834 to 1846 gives 0.24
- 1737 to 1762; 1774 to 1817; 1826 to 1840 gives 0.12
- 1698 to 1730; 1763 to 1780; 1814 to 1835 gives 0.06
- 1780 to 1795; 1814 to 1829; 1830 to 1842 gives 0.24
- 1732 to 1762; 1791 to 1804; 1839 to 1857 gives 0.15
